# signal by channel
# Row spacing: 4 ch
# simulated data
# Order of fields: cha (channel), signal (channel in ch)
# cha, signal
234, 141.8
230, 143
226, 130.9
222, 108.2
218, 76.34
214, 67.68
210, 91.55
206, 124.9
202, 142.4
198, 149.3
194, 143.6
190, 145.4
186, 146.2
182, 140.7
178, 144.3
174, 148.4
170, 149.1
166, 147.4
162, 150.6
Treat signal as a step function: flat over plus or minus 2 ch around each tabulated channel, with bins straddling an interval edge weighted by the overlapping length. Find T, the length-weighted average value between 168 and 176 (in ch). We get 149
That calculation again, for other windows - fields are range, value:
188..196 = 144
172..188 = 145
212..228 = 95.8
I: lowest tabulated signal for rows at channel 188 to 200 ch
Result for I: 143.6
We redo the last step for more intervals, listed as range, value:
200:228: 67.68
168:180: 144.3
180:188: 140.7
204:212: 91.55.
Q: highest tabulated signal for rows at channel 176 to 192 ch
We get 146.2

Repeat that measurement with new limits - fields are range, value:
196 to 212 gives 149.3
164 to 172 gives 149.1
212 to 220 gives 76.34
